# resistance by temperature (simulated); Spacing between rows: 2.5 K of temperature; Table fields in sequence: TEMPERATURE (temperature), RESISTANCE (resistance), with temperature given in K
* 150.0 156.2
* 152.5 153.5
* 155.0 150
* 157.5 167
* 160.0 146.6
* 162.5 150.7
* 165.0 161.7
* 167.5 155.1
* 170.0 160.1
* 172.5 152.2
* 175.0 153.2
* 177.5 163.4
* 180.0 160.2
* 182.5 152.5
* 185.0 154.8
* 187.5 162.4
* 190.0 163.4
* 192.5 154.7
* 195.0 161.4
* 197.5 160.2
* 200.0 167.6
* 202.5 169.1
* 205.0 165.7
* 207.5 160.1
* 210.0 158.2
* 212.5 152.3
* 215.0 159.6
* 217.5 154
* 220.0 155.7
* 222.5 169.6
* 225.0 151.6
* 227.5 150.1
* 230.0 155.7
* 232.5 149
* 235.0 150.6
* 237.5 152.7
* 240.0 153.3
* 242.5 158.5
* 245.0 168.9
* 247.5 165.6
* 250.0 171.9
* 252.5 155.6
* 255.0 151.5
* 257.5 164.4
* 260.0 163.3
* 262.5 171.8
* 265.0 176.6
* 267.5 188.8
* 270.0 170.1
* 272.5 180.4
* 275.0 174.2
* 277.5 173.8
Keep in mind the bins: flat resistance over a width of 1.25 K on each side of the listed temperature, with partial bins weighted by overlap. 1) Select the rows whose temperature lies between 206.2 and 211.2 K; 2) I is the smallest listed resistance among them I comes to 158.2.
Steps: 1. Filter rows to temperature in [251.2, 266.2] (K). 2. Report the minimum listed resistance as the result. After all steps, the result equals 151.5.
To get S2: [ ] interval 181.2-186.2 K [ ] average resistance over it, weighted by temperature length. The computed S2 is 154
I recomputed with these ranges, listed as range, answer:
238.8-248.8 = 153.3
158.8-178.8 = 146.6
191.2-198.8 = 154.7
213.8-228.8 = 150.1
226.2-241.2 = 149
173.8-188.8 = 152.5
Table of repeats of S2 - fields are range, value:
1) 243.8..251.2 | 169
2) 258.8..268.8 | 175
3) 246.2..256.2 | 161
